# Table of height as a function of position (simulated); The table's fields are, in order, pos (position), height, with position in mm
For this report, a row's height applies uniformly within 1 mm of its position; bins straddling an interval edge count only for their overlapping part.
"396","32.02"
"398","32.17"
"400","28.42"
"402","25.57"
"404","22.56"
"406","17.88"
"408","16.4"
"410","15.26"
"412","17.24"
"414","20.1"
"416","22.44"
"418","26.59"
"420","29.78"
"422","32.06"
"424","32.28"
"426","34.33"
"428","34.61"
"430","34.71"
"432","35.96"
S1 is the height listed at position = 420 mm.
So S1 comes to 29.78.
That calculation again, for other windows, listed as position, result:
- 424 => 32.28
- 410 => 15.26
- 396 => 32.02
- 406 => 17.88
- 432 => 35.96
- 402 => 25.57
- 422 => 32.06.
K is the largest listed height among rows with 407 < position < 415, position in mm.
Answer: 20.1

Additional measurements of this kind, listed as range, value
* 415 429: 34.61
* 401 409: 25.57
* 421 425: 32.28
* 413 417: 22.44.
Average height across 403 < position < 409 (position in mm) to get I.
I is 18.9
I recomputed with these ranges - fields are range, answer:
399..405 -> 25.5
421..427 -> 32.9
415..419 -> 24.5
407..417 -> 18.3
